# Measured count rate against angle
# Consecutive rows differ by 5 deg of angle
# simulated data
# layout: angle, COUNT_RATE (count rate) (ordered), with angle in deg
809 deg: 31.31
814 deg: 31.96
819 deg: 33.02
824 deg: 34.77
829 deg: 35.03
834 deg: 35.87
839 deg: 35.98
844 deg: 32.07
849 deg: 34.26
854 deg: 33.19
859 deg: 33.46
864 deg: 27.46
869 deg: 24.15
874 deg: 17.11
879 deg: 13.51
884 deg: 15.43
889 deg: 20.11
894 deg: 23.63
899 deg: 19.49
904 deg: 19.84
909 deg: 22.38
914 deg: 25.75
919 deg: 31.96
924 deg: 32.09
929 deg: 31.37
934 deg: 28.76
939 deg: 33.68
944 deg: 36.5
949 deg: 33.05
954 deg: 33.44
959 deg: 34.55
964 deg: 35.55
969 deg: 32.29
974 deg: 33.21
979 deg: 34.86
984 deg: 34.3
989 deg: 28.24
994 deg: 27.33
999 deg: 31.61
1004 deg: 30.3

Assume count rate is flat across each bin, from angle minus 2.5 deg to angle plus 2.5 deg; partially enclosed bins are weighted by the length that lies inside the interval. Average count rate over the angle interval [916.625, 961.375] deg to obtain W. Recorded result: 32.8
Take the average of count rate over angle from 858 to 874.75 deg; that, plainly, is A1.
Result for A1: 25.7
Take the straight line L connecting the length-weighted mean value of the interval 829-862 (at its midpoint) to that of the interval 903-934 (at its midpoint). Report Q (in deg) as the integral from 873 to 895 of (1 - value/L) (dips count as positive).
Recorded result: 9.3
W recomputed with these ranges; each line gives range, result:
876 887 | 14.8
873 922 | 21.2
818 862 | 34.1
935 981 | 33.9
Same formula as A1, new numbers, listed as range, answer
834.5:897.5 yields 26.1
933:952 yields 33.3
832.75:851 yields 34.5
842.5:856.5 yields 33.3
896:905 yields 19.9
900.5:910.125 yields 20.8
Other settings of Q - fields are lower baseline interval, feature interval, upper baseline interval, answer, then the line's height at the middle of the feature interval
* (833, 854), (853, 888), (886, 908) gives 6.3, 27.5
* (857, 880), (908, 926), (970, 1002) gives -1.0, 26.9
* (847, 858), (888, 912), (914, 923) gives 7.7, 31.2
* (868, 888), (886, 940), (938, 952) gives 0.7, 26.2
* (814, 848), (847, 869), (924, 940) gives 1.5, 33.4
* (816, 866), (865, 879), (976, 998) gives 5.5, 33.1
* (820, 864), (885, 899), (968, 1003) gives 5.2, 33.1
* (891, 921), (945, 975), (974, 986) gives -2.4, 31.4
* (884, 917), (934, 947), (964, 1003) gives -3.6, 26.5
